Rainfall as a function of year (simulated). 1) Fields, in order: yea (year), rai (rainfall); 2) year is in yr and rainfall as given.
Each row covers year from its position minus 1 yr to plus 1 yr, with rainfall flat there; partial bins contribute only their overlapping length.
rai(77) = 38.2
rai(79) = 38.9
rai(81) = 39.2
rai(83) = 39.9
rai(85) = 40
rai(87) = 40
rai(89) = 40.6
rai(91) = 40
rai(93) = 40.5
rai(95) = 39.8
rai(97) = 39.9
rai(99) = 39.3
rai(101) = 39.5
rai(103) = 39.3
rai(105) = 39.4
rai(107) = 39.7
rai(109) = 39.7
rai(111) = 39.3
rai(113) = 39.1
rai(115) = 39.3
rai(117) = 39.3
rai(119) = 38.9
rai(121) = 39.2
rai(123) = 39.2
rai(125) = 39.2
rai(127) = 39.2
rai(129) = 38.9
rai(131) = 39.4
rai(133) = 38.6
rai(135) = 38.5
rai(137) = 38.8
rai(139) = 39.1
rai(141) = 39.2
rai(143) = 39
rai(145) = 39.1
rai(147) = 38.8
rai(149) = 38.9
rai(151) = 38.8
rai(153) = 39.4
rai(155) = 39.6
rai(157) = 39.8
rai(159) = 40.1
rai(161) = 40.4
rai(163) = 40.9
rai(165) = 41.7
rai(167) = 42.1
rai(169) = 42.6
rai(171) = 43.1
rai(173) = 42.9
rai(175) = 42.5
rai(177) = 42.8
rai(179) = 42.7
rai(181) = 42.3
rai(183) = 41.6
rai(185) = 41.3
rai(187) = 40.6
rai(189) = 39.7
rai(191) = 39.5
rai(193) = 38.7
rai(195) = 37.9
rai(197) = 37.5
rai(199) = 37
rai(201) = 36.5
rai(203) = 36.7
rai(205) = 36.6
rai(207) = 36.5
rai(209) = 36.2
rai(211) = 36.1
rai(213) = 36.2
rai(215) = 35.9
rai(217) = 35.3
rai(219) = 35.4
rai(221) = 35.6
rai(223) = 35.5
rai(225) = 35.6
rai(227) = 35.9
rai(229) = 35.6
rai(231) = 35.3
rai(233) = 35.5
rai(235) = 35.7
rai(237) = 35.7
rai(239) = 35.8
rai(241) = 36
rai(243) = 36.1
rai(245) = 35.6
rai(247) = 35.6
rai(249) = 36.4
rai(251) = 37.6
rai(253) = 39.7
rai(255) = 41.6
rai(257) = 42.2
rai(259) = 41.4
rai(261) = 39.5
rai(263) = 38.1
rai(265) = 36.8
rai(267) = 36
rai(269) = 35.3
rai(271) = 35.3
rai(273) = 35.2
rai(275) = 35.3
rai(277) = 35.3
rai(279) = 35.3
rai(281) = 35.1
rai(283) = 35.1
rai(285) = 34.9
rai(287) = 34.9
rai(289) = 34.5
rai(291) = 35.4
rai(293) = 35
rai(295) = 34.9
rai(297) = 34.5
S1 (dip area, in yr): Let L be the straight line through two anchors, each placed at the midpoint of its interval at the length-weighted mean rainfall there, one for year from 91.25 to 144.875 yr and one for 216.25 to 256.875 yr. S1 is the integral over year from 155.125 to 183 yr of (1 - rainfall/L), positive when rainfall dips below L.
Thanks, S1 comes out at -2.7 yr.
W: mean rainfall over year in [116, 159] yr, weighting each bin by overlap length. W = 39.1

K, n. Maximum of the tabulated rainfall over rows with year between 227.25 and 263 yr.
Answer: 42.2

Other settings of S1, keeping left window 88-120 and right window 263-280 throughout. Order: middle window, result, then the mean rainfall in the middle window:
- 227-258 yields -0.5 yr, 36.9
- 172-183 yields -1.4 yr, 42.5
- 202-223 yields 0.6 yr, 36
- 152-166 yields -0.7 yr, 40.3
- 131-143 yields 0.0 yr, 38.9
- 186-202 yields -0.4 yr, 38.4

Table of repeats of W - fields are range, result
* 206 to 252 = 35.9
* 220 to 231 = 35.6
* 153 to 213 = 39.8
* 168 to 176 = 42.8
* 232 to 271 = 37.3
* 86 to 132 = 39.5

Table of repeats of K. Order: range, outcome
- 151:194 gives 43.1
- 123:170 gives 42.6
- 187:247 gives 40.6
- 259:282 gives 41.4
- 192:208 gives 38.7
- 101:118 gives 39.7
